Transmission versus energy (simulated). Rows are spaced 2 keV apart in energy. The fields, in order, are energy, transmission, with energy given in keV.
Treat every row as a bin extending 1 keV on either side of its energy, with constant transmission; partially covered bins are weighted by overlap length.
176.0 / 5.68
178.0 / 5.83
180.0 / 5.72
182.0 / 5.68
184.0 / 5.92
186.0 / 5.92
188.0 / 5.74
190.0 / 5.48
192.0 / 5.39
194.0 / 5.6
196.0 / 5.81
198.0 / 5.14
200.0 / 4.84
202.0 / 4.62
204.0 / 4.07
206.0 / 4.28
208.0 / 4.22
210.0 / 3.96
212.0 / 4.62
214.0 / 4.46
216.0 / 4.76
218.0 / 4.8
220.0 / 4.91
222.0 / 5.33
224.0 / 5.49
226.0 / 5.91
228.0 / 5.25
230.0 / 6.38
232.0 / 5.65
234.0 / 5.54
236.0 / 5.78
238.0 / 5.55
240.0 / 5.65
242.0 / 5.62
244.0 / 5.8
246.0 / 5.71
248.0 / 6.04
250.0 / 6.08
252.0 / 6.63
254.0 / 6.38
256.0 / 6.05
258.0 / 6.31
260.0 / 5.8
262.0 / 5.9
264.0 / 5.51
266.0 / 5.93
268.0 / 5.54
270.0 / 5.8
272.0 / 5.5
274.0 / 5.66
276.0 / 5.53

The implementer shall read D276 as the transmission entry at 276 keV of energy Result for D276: 5.53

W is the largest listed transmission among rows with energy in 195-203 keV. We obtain 5.81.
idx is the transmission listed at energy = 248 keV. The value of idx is 6.04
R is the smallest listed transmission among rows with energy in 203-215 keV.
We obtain 3.96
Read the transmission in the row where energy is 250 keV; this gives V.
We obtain 6.08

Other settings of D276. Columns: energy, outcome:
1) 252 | 6.63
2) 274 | 5.66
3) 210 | 3.96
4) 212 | 4.62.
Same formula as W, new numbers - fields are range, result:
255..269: 6.31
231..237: 5.78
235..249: 6.04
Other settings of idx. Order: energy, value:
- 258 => 6.31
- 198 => 5.14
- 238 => 5.55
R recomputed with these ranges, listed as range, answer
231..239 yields 5.54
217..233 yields 4.8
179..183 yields 5.68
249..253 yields 6.08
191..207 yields 4.07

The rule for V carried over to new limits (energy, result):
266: 5.93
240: 5.65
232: 5.65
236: 5.78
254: 6.38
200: 4.84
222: 5.33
